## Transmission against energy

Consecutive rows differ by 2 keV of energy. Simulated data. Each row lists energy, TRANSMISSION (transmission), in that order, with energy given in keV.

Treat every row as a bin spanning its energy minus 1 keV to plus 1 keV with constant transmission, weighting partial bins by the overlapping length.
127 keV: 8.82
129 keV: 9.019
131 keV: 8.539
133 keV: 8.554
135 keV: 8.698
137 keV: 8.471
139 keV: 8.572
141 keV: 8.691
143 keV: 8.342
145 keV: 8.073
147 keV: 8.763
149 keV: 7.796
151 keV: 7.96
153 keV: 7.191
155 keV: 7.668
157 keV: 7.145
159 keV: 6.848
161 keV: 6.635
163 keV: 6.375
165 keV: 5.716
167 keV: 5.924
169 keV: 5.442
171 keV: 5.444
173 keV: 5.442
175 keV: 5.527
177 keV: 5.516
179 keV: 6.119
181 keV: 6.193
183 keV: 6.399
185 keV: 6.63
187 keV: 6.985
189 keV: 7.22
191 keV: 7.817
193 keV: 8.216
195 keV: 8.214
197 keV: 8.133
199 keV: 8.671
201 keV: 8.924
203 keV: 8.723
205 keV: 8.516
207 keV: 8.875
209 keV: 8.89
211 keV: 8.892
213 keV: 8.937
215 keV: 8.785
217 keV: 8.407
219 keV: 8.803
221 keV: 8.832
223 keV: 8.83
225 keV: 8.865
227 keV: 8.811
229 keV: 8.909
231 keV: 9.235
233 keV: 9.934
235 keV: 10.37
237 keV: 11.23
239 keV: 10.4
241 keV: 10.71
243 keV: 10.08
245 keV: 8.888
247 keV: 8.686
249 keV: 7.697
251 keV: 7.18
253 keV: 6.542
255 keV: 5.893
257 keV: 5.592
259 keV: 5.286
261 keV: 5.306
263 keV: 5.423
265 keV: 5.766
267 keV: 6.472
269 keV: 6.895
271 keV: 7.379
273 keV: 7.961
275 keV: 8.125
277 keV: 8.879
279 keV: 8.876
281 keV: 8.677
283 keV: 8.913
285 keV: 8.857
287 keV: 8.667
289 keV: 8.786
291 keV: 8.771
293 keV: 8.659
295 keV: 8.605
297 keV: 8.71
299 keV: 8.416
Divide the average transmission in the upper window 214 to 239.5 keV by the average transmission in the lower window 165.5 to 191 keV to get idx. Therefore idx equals 1.52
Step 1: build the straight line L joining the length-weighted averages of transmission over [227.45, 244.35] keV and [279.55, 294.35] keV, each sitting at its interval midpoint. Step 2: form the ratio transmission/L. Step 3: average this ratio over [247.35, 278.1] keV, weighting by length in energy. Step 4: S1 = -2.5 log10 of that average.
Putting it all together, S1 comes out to 0.35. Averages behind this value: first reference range 10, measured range 6.74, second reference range 8.76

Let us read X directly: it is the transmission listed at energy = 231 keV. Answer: 9.235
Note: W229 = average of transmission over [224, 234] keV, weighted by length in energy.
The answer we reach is 9.15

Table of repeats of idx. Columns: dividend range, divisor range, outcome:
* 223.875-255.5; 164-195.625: 1.41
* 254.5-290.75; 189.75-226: 0.85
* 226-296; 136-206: 1.13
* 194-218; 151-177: 1.37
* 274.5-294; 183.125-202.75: 1.12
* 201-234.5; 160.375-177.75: 1.55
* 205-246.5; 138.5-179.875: 1.35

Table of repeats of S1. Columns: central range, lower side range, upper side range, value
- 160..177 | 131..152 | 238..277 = 0.37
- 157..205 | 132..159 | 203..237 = 0.24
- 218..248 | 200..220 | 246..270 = -0.24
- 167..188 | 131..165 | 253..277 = 0.24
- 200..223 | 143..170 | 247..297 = -0.20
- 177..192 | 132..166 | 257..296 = 0.16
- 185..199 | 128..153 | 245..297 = 0.04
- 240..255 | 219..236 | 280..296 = 0.09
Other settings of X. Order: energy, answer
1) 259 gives 5.286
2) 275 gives 8.125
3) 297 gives 8.71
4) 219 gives 8.803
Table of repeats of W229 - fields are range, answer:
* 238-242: 10.6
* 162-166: 6.05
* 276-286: 8.84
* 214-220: 8.67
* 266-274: 7.18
